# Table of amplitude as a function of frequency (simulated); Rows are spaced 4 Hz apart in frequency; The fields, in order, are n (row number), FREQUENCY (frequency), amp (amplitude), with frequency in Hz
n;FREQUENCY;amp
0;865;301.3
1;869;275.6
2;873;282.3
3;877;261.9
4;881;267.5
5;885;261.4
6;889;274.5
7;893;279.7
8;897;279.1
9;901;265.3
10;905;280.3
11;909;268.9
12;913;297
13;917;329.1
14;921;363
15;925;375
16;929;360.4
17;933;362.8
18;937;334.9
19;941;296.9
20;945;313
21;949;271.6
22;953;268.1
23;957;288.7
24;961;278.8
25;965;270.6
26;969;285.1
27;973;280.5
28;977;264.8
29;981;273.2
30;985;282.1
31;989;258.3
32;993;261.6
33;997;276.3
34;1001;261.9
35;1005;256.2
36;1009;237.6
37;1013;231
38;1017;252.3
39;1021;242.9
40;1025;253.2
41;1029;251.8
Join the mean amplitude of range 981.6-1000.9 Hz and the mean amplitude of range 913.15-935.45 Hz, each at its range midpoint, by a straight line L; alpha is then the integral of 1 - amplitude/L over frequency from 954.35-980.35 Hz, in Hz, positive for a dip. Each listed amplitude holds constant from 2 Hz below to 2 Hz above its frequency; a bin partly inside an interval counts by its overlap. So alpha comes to 1.8 Hz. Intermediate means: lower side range 353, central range 278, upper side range 269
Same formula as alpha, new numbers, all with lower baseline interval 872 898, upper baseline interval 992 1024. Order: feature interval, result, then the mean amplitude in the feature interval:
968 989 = -1.5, 275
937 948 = -1.9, 307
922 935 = -5.0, 366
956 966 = -0.8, 279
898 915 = -0.6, 278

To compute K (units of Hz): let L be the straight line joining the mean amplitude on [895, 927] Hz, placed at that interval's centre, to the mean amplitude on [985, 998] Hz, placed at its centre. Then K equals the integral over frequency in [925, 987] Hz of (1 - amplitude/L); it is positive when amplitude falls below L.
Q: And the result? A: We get -2.8 Hz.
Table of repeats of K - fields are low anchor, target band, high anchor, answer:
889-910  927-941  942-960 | -3.1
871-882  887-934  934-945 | -1.9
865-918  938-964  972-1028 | -1.9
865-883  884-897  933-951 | 0.5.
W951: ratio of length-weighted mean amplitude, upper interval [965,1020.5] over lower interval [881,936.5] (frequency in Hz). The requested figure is 0.86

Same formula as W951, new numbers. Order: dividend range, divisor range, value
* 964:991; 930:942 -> 0.81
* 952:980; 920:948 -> 0.81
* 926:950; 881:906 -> 1.20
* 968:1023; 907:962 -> 0.83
